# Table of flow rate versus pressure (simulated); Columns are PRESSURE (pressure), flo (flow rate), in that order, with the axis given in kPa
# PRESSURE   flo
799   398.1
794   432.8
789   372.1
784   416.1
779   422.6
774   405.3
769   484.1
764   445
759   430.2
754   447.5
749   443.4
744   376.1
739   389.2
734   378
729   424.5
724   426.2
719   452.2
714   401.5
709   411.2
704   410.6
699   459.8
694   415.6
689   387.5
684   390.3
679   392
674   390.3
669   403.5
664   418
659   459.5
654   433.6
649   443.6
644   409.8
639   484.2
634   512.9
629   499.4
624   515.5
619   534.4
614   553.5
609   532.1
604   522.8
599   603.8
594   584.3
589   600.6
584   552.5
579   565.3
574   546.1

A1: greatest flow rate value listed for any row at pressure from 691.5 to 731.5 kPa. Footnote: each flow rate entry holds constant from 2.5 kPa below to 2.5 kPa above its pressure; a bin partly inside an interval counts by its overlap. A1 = 459.8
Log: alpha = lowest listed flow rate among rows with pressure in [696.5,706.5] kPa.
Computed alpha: 410.6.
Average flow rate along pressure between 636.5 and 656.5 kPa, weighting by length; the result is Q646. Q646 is 443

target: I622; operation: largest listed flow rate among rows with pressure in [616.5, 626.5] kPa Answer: 534.4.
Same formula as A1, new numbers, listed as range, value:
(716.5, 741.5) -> 452.2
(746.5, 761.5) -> 447.5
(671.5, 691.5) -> 392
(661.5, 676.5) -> 418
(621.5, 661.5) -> 515.5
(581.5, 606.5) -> 603.8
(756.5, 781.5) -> 484.1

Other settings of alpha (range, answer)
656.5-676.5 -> 390.3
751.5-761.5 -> 430.2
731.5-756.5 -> 376.1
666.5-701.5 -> 387.5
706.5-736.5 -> 378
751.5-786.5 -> 405.3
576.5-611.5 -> 522.8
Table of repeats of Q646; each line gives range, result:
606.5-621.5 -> 540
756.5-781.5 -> 437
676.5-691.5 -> 390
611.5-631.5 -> 526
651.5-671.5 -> 429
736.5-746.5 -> 383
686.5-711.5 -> 417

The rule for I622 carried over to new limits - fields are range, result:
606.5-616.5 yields 553.5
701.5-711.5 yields 411.2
